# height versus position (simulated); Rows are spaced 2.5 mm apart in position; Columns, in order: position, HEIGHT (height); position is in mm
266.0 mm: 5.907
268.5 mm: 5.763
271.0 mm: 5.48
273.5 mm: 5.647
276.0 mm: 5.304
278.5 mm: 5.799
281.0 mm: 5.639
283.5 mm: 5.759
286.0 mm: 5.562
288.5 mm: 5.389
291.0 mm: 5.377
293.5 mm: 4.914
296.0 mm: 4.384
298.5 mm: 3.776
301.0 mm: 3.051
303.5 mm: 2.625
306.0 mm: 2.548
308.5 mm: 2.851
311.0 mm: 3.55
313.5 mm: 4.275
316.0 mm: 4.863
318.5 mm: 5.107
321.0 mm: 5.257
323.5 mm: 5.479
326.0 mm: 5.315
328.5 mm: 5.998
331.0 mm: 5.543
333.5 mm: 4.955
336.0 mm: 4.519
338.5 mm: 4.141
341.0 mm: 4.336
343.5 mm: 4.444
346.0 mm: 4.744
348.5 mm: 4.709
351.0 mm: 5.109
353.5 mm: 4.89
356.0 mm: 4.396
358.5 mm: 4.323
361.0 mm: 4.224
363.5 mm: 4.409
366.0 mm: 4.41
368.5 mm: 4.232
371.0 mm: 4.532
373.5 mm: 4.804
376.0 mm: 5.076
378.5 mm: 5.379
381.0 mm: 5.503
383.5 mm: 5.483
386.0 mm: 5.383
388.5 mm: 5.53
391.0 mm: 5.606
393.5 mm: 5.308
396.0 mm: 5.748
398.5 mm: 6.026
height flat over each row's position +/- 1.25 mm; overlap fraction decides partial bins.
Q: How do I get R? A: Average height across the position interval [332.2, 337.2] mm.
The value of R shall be 4.75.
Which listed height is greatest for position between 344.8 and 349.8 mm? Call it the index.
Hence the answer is 4.744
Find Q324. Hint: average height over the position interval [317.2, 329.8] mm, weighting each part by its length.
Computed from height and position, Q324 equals 5.43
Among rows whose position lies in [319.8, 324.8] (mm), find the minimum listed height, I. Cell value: 5.257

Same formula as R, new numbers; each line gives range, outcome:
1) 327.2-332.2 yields 5.77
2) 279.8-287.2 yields 5.65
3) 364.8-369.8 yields 4.32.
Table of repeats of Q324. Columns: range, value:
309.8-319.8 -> 4.46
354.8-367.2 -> 4.35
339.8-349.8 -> 4.56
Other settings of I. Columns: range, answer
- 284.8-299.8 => 3.776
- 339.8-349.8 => 4.336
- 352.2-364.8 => 4.224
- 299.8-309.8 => 2.548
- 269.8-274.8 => 5.48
